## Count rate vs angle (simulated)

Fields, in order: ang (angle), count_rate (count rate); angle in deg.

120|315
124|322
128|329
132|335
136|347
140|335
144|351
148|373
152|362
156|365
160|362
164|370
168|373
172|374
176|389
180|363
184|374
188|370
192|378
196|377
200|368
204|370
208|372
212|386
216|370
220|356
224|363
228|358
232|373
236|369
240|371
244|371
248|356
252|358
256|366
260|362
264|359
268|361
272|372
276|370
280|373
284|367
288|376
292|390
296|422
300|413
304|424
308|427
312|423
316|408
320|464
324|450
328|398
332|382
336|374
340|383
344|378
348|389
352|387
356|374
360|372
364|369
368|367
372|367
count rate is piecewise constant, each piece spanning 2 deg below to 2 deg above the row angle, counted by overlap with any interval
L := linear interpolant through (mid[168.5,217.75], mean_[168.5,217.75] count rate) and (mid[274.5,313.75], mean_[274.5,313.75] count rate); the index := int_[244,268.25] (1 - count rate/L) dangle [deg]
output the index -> 1.8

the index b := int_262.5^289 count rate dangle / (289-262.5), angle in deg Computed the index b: 368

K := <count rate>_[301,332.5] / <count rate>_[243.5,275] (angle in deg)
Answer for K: 1.2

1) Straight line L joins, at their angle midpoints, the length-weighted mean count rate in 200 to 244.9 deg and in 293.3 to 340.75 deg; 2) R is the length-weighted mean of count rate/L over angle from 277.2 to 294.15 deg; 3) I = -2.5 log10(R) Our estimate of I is 0.06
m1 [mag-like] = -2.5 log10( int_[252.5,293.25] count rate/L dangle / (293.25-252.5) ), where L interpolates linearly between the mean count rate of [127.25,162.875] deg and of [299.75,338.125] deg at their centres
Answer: 0.09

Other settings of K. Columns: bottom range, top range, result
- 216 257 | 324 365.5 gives 1.05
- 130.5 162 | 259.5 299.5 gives 1.07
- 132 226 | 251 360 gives 1.07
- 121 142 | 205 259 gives 1.10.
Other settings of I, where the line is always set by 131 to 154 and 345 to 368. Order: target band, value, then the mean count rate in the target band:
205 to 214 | -0.06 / 378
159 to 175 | -0.05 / 371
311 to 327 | -0.17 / 435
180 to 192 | -0.04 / 372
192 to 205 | -0.04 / 373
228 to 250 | -0.01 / 367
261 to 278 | 0.00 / 365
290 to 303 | -0.11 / 410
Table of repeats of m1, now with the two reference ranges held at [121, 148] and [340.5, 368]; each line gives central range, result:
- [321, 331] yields -0.14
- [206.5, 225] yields -0.05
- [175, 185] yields -0.08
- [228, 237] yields -0.04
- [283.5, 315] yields -0.11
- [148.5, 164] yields -0.07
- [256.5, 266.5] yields 0.00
